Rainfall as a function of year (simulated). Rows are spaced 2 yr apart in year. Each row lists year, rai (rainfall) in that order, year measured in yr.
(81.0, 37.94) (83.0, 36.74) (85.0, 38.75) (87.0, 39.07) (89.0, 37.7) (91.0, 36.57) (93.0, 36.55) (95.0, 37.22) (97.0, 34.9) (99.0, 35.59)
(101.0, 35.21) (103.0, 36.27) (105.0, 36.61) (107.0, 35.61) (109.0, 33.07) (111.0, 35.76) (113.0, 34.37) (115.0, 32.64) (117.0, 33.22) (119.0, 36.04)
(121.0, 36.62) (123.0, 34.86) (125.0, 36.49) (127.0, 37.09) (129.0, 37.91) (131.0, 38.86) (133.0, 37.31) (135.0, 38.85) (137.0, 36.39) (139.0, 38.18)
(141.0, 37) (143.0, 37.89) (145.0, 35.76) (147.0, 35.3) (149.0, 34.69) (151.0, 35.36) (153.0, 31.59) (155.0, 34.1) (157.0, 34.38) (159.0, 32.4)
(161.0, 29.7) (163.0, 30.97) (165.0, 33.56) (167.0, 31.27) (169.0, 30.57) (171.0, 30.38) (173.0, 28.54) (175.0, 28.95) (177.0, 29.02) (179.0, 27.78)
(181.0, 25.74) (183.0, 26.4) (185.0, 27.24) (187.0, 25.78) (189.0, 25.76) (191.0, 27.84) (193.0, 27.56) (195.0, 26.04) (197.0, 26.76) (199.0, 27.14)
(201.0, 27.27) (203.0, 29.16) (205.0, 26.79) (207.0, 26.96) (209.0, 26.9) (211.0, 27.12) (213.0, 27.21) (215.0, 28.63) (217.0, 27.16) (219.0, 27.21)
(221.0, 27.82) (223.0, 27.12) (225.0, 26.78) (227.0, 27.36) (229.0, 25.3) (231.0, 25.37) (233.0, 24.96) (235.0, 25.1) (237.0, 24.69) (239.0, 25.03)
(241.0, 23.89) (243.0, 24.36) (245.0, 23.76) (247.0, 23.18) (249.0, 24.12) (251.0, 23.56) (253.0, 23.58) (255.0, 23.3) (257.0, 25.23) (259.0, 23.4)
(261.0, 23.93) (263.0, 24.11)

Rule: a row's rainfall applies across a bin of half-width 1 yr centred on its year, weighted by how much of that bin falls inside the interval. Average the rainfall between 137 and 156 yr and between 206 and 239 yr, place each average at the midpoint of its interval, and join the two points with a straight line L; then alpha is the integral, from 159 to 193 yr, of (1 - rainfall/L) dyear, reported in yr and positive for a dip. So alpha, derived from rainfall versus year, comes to 3.5 yr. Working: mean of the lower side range 35.6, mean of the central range 28.8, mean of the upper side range 26.6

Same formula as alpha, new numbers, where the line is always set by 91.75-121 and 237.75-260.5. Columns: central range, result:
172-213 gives 1.7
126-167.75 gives -4.0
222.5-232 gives -0.2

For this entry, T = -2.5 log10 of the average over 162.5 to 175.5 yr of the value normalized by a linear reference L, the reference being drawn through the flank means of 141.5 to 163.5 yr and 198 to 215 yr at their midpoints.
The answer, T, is 0.05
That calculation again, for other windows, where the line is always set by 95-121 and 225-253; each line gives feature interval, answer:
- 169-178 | 0.02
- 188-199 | 0.06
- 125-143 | -0.14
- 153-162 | -0.05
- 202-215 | -0.01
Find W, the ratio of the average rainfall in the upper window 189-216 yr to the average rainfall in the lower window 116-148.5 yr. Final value 0.74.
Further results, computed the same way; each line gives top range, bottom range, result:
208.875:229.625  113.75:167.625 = 0.77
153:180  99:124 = 0.88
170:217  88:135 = 0.76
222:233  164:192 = 0.92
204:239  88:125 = 0.75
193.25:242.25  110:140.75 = 0.73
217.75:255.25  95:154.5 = 0.70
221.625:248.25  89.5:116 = 0.71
